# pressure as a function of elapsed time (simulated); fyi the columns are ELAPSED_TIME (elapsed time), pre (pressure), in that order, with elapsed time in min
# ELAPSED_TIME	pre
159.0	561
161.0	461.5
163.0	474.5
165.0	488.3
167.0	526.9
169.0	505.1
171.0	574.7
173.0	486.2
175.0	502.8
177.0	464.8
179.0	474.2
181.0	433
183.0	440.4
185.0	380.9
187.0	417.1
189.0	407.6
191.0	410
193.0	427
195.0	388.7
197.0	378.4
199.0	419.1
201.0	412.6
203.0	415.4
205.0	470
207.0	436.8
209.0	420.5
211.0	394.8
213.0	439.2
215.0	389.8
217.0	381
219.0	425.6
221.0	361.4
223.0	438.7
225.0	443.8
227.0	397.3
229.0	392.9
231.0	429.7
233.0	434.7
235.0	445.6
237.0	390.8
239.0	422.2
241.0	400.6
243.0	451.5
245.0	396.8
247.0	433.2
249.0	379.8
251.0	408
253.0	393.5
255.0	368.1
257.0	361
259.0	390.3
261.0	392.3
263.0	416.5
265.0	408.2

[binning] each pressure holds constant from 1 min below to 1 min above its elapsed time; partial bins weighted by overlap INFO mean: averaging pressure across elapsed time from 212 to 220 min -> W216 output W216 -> 409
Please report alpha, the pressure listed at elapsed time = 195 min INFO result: 388.7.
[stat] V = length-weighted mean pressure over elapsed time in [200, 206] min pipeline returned 433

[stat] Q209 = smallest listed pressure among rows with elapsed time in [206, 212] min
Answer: 394.8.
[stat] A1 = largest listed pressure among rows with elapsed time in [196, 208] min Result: 470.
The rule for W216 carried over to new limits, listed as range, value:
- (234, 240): 420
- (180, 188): 418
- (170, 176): 521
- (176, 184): 453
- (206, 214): 423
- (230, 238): 425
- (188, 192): 409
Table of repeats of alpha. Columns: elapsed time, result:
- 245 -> 396.8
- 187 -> 417.1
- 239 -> 422.2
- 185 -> 380.9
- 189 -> 407.6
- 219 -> 425.6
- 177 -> 464.8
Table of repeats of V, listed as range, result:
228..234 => 419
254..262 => 378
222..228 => 427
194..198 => 384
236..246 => 412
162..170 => 499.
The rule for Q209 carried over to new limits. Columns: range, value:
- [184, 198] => 378.4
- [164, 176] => 486.2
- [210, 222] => 361.4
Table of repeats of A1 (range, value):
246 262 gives 433.2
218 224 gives 438.7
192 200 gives 427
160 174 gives 574.7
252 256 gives 393.5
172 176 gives 502.8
